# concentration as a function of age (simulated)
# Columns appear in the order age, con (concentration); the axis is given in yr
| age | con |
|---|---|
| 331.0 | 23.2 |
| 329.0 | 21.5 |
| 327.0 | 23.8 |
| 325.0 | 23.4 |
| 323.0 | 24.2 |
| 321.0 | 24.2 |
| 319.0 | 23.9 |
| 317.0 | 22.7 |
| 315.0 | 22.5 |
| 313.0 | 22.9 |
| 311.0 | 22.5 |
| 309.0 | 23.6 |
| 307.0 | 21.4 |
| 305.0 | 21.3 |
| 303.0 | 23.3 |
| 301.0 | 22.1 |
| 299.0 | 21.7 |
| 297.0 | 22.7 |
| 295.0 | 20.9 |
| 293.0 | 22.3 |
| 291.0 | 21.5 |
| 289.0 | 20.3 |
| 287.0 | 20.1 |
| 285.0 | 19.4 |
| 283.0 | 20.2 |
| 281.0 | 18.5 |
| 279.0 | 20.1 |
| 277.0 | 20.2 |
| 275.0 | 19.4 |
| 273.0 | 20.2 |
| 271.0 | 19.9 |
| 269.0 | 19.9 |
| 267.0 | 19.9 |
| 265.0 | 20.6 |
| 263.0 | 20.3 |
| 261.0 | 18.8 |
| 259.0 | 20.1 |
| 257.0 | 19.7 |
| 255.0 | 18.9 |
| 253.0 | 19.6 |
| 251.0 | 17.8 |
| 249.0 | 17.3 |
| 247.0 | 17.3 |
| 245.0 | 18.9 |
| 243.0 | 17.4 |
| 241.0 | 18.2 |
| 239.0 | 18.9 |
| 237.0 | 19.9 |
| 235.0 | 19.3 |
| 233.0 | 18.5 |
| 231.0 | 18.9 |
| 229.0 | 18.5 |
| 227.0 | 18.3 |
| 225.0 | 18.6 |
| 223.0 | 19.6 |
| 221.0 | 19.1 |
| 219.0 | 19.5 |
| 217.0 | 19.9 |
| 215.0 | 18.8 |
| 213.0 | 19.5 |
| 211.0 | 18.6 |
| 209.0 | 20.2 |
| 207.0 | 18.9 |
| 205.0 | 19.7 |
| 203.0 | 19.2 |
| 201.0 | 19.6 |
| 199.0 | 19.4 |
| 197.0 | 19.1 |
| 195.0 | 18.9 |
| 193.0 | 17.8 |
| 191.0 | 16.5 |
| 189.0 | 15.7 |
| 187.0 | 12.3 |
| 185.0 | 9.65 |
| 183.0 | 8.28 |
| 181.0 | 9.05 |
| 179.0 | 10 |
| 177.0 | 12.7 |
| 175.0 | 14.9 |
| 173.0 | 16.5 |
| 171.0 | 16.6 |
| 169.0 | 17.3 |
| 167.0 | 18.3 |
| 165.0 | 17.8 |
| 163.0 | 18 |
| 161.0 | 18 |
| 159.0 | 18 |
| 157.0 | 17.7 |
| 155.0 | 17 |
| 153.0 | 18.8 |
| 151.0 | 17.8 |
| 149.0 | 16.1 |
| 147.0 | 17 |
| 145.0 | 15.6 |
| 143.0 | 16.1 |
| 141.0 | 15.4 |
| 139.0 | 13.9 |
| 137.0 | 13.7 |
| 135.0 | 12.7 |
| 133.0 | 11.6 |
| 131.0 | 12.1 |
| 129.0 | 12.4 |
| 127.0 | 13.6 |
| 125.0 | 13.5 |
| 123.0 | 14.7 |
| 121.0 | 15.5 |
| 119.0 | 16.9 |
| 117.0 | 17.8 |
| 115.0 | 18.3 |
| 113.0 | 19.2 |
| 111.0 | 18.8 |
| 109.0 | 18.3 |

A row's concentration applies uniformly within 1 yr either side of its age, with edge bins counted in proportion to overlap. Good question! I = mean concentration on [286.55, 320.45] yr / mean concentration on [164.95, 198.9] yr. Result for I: 1.5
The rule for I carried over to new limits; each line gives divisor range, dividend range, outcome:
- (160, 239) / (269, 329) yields 1.26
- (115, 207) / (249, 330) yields 1.35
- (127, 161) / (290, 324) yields 1.47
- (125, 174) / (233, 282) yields 1.21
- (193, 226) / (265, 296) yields 1.05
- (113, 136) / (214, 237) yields 1.30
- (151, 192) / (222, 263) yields 1.23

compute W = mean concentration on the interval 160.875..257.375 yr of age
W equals 17.4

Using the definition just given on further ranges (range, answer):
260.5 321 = 21.2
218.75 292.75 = 19.3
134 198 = 15.5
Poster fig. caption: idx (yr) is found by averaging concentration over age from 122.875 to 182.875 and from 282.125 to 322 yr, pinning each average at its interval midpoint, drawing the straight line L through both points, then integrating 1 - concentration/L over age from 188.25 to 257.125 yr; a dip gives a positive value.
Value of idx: -1.7 yr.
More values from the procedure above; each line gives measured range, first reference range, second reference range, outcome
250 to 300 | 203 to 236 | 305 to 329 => 2.9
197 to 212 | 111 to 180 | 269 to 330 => -1.1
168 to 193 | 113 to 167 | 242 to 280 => 5.2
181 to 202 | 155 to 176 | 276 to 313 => 3.2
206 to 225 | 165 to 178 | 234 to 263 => -1.8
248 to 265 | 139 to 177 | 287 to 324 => 1.2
